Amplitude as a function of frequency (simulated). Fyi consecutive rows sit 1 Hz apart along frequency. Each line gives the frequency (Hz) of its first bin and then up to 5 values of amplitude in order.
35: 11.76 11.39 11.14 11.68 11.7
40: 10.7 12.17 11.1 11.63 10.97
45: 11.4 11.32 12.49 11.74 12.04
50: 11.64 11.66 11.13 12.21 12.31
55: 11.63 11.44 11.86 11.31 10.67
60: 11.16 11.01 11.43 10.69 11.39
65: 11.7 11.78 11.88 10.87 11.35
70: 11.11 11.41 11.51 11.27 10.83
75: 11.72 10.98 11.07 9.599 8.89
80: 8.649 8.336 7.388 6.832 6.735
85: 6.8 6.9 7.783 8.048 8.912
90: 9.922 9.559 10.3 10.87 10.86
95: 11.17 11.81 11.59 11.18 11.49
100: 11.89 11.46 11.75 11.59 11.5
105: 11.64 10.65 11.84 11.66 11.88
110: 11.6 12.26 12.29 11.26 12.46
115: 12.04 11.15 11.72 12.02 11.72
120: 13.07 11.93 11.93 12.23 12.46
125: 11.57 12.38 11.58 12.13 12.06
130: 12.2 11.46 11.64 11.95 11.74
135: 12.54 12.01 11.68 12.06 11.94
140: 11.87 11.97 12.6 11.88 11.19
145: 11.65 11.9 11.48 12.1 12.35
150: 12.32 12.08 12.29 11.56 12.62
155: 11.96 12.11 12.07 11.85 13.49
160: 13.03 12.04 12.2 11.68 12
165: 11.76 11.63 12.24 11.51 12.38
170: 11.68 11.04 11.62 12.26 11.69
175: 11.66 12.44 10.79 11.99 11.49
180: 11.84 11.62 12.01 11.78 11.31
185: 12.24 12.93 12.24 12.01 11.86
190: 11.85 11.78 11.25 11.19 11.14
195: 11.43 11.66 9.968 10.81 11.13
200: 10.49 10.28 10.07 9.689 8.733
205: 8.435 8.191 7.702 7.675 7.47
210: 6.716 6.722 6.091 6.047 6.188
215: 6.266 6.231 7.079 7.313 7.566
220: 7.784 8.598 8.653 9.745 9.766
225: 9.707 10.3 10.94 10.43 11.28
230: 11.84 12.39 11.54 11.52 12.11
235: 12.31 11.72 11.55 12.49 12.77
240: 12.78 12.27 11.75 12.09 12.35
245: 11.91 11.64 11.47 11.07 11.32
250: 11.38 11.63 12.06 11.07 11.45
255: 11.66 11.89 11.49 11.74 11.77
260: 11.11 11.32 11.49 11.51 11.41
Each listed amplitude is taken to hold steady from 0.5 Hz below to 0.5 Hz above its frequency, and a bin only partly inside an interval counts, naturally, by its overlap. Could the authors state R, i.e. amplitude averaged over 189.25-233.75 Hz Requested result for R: 9.39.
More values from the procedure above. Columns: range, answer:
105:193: 11.9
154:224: 10.5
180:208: 10.8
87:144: 11.6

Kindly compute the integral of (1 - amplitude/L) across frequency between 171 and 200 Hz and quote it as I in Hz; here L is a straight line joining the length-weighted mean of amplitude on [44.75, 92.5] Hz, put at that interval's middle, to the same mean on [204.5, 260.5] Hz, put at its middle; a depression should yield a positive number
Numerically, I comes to -3.9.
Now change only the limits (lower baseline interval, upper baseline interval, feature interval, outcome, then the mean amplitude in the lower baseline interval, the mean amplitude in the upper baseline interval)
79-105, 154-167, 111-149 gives -3.0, 9.75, 12.2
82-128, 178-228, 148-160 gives -2.3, 10.9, 9.7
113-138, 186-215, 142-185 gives -4.7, 12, 9.6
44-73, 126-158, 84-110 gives 2.8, 11.5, 12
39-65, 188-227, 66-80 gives 0.3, 11.5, 9.1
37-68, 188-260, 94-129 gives -2.2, 11.5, 10.3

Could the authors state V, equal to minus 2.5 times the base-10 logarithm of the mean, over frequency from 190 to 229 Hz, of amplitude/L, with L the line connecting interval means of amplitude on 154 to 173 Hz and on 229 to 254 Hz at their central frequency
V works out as 0.30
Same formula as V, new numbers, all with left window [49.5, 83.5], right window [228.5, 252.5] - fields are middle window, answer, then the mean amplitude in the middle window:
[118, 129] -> -0.08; 12.1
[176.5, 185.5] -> -0.01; 11.7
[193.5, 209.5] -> 0.20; 9.68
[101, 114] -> -0.06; 11.7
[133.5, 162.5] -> -0.07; 12.1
